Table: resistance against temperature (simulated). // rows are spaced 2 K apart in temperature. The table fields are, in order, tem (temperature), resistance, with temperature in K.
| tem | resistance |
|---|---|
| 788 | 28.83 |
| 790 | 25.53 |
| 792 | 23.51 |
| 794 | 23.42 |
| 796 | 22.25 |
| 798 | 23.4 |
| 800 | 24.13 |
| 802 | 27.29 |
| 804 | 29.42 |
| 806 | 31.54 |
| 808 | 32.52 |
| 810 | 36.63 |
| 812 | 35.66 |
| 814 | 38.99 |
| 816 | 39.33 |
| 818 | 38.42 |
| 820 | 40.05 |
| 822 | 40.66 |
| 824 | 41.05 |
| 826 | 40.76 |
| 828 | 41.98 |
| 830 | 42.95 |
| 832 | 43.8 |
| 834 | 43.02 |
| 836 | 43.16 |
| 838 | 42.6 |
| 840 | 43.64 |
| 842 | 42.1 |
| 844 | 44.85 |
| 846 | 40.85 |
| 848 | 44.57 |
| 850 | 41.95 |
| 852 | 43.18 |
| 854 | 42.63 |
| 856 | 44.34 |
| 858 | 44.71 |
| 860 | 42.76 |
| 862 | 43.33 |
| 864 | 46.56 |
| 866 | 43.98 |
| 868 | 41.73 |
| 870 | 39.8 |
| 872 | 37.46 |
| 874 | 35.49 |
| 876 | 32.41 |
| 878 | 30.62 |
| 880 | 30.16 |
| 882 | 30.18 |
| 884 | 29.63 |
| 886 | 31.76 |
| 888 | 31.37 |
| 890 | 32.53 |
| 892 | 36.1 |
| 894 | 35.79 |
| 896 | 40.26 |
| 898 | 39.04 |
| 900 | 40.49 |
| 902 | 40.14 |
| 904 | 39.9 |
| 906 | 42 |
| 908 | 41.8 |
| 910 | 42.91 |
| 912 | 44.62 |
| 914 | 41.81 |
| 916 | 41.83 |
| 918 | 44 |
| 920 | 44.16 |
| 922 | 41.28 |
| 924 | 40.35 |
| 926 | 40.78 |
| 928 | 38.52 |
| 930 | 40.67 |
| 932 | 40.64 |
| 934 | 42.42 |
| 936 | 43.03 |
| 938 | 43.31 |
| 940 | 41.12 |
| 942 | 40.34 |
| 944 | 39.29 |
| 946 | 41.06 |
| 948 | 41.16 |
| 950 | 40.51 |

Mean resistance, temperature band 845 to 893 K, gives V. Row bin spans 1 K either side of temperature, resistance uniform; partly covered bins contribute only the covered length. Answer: 38.3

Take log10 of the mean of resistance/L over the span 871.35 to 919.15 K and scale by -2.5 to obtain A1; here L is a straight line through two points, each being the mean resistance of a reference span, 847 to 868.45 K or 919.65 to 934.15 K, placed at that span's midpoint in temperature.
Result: 0.134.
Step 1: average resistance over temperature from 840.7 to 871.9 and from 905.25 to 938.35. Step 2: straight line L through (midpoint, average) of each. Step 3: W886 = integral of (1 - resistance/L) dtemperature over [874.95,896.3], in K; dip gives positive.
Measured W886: 5.01 K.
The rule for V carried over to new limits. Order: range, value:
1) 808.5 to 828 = 39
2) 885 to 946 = 40.1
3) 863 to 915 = 37.6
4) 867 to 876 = 37.9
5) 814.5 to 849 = 41.9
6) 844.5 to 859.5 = 43.2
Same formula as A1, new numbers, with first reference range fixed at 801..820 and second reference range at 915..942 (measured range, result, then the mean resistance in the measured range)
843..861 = -0.17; 43.3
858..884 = 0.01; 37.8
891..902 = 0.04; 38.5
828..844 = -0.19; 43.1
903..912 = -0.04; 42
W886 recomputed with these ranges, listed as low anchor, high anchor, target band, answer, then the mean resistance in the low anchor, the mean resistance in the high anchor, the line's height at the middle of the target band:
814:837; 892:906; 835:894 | 1.7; 41.3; 39.2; 40.2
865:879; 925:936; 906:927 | -1.2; 37.4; 40.8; 40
